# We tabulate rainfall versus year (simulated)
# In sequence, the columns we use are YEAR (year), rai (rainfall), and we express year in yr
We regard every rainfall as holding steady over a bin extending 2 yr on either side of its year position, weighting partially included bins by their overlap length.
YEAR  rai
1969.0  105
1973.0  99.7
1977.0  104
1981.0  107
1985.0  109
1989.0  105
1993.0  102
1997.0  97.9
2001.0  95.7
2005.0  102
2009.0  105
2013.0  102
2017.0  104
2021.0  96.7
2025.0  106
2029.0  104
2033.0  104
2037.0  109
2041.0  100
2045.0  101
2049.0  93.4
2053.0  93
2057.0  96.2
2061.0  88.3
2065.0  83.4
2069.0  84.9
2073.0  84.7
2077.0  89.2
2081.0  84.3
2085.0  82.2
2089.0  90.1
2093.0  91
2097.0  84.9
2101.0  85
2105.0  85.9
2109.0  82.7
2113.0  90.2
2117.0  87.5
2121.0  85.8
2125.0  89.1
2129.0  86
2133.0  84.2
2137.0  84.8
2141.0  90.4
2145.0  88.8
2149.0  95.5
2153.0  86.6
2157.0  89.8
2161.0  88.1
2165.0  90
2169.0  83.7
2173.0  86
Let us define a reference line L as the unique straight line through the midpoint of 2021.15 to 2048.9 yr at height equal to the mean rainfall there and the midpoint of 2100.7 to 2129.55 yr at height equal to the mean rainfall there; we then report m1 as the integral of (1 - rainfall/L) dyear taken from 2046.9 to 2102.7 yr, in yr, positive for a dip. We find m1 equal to 4.0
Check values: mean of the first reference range 103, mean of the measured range 87.9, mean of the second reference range 86.6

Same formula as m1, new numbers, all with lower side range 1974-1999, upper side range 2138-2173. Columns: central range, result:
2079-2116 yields 3.03 yr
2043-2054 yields 0.26 yr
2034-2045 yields -0.51 yr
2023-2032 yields -0.41 yr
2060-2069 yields 1.08 yr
